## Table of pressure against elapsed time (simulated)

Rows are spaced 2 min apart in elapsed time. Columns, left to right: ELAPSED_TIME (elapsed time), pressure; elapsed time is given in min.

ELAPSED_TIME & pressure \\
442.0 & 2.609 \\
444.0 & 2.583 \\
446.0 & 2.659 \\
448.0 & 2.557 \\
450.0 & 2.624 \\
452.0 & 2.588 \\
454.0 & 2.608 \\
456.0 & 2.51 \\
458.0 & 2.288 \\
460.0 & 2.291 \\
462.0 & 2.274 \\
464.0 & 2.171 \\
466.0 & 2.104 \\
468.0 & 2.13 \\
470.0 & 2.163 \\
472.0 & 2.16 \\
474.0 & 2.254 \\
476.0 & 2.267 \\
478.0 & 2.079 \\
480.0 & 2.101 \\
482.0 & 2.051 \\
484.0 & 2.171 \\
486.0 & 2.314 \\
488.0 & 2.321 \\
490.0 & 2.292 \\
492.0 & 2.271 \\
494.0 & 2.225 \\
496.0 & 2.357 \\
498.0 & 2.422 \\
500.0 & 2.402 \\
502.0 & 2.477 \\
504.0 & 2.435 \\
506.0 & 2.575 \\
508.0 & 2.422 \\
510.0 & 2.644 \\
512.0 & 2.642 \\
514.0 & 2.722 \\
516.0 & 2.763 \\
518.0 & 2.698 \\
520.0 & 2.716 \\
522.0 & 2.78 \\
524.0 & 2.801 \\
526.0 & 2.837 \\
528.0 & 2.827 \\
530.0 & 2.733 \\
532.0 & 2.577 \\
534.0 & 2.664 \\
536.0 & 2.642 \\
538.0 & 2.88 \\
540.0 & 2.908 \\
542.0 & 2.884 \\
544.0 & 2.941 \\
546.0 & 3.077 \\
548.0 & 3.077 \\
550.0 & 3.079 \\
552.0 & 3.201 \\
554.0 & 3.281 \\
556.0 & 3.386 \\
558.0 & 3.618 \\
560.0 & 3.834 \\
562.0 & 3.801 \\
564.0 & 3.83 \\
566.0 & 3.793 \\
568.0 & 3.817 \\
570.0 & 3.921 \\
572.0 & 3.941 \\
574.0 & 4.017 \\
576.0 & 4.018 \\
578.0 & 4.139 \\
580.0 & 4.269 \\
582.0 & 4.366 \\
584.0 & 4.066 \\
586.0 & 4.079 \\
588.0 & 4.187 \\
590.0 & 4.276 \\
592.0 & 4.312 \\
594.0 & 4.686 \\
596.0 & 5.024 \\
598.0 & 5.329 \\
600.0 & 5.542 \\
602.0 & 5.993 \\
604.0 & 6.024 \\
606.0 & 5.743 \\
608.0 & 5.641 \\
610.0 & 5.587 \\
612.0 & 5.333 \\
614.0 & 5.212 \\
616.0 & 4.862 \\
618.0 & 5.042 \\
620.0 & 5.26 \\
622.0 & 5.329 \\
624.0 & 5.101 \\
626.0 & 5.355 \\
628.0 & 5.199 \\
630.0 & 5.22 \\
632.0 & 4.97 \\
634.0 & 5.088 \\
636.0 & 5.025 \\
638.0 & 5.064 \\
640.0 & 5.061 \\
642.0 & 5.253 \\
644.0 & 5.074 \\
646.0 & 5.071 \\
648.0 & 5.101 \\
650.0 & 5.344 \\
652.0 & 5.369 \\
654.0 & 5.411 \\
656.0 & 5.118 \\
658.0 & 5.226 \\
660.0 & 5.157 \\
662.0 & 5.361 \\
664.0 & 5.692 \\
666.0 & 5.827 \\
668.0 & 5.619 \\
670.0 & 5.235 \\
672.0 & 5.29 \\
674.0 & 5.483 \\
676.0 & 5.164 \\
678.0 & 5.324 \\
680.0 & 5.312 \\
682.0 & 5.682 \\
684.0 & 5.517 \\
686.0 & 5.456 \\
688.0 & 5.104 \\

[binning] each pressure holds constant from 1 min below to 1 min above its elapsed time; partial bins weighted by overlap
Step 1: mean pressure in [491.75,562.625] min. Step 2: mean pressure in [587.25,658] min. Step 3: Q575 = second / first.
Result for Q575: 1.84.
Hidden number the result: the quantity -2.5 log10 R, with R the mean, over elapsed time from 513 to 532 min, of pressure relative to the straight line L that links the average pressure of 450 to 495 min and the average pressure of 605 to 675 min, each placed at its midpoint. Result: 0.15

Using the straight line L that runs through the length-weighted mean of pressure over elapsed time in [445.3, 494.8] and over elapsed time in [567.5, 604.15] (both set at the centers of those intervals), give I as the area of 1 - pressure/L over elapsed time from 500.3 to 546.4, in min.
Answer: 8.2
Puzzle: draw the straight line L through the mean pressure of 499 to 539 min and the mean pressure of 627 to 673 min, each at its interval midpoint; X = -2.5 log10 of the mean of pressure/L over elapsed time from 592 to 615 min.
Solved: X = -0.24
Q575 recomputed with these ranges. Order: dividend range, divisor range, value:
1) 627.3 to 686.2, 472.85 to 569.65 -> 1.91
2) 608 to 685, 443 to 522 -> 2.20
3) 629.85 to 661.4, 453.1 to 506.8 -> 2.26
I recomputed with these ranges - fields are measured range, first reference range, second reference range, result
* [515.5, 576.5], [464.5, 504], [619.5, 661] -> 3.9 min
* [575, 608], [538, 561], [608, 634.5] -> -2.9 min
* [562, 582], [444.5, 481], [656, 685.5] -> -0.2 min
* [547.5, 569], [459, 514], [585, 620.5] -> 2.7 min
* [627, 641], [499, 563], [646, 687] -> -0.9 min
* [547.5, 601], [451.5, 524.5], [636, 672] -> -1.8 min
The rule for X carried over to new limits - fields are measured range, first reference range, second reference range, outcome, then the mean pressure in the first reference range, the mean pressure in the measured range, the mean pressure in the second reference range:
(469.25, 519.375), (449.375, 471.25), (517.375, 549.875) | 0.085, 2.33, 2.37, 2.82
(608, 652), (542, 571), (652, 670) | -0.080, 3.46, 5.18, 5.41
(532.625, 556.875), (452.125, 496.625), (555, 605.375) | 0.214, 2.25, 2.99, 4.34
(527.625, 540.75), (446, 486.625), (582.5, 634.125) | 0.305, 2.29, 2.74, 5.09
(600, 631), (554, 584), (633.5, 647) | -0.159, 3.89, 5.4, 5.09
